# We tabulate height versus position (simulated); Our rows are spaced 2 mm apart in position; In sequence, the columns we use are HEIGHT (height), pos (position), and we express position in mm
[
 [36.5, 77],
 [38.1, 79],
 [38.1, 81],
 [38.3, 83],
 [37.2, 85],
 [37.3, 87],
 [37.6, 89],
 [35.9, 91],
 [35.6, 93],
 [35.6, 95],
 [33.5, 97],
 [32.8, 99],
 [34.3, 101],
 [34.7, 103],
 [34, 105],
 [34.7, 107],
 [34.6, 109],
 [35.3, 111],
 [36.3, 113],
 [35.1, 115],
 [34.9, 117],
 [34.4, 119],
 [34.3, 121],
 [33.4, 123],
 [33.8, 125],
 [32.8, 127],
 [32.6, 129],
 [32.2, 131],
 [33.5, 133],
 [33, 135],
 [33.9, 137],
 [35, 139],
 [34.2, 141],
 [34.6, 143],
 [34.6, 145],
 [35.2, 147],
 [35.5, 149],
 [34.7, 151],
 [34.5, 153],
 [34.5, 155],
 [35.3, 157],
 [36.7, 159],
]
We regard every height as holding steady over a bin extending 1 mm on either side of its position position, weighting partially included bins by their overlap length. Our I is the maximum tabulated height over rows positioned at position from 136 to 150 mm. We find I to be 35.5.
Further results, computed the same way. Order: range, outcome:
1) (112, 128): 36.3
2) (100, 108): 34.7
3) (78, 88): 38.3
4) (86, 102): 37.6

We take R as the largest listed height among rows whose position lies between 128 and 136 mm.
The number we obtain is 33.5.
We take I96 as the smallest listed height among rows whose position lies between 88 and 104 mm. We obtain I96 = 32.8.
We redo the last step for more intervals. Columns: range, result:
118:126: 33.4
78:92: 35.9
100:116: 34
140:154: 34.2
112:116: 35.1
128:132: 32.2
